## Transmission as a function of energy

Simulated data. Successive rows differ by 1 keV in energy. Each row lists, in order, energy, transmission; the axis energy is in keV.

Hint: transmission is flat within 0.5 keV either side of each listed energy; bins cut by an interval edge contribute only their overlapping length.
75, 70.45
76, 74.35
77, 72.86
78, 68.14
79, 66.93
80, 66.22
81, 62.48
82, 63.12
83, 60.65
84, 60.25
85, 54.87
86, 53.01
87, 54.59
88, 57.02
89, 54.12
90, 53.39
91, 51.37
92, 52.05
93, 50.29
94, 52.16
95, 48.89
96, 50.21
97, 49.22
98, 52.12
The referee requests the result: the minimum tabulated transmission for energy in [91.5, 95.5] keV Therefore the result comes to 48.89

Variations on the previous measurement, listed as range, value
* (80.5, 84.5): 60.25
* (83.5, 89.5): 53.01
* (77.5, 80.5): 66.22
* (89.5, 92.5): 51.37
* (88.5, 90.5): 53.39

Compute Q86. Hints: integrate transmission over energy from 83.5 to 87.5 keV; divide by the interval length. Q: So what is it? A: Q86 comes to 55.7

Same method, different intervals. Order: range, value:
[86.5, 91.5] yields 54.1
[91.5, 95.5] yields 50.8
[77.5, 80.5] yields 67.1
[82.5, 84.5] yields 60.5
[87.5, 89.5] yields 55.6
